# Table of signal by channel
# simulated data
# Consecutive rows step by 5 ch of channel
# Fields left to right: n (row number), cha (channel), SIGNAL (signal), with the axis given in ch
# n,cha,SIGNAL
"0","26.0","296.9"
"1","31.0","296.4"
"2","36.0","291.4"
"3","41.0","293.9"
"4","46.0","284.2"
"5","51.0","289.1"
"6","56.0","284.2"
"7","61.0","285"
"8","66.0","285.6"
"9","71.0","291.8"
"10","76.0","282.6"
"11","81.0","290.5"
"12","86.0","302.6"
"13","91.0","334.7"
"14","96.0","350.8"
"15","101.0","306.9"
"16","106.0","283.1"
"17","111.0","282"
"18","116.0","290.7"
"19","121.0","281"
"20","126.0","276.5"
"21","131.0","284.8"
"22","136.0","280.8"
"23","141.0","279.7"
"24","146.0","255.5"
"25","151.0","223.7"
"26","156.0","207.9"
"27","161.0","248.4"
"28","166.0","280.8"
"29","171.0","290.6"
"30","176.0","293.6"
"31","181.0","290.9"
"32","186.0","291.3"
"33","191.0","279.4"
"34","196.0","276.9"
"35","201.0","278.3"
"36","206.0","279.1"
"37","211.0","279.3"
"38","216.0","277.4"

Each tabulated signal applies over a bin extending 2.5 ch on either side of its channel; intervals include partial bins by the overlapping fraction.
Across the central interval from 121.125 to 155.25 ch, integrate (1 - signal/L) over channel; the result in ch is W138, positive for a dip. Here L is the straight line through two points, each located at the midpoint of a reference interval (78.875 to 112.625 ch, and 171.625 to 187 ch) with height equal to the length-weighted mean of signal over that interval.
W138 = 4.0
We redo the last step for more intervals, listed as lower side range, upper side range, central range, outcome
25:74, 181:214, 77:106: -2.54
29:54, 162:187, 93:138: -0.77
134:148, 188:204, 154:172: 1.27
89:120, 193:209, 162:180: 0.10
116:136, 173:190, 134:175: 3.88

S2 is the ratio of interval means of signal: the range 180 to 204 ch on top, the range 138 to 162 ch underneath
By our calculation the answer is 1.2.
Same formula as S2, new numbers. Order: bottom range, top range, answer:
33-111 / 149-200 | 0.91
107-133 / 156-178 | 0.95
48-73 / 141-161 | 0.83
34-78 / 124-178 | 0.92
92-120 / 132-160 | 0.83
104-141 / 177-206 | 1.00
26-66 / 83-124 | 1.05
